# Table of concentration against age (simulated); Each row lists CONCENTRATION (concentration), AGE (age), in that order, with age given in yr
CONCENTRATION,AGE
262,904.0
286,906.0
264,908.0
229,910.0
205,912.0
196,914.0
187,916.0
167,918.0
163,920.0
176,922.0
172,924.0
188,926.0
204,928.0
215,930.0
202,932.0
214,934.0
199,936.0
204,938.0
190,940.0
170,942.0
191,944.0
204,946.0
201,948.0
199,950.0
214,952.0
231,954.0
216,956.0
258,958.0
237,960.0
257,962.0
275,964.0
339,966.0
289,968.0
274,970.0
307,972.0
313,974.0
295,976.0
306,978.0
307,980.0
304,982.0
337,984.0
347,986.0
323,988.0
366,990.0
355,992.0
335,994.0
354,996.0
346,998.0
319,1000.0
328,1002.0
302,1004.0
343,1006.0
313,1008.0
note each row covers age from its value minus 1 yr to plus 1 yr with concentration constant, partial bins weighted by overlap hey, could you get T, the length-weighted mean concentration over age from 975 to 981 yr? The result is 303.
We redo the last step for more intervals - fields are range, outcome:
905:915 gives 236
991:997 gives 348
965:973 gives 302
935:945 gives 191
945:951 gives 201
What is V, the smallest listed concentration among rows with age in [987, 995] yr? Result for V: 323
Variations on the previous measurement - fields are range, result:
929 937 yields 199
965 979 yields 274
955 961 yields 216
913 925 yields 163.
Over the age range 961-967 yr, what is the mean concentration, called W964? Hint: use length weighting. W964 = 290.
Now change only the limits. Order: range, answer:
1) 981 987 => 329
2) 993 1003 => 336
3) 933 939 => 206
